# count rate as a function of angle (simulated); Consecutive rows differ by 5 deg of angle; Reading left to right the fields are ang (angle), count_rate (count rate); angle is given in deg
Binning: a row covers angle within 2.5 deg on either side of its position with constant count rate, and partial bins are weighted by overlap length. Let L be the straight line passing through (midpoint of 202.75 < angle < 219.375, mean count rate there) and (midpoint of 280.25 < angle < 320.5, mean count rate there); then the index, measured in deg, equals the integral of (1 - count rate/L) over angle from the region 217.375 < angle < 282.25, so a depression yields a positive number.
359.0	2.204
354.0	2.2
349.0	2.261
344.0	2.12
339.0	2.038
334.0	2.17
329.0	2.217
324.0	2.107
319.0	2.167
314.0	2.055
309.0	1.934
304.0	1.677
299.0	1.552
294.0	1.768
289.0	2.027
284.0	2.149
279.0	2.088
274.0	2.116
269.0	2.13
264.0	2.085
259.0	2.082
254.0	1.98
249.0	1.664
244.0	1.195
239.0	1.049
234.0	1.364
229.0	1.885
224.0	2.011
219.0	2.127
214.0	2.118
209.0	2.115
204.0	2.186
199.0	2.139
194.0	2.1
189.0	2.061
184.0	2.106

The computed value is 6.6 deg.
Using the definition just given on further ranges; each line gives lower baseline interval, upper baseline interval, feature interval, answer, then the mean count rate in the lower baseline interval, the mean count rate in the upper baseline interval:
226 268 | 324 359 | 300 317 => 1.1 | 1.68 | 2.17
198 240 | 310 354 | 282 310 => 3.0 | 1.91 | 2.14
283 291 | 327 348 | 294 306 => 2.6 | 2.08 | 2.14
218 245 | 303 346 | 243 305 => -3.4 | 1.6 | 2.07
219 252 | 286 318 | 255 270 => -3.5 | 1.58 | 1.86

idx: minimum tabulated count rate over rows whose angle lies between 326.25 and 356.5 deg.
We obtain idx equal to 2.038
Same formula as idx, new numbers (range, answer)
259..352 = 1.552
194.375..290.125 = 1.049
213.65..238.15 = 1.364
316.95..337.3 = 2.107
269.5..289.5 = 2.027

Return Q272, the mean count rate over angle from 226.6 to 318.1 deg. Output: 1.83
